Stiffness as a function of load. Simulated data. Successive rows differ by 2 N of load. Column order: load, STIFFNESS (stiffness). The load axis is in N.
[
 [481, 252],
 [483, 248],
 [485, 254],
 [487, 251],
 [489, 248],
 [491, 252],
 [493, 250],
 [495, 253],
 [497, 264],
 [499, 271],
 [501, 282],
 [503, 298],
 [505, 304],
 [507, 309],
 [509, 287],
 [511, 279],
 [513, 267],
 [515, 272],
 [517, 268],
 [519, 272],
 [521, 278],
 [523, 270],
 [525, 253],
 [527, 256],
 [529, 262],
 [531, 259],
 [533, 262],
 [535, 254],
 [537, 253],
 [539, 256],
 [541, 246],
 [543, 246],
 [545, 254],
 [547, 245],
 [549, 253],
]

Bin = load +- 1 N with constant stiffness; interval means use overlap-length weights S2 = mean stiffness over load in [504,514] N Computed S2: 289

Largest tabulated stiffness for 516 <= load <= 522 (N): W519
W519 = 278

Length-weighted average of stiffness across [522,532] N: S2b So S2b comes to 260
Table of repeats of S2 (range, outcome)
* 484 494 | 251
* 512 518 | 269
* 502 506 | 301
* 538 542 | 251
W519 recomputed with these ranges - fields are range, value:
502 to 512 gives 309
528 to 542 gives 262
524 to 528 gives 256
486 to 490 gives 251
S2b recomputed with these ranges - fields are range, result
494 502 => 268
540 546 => 249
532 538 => 256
